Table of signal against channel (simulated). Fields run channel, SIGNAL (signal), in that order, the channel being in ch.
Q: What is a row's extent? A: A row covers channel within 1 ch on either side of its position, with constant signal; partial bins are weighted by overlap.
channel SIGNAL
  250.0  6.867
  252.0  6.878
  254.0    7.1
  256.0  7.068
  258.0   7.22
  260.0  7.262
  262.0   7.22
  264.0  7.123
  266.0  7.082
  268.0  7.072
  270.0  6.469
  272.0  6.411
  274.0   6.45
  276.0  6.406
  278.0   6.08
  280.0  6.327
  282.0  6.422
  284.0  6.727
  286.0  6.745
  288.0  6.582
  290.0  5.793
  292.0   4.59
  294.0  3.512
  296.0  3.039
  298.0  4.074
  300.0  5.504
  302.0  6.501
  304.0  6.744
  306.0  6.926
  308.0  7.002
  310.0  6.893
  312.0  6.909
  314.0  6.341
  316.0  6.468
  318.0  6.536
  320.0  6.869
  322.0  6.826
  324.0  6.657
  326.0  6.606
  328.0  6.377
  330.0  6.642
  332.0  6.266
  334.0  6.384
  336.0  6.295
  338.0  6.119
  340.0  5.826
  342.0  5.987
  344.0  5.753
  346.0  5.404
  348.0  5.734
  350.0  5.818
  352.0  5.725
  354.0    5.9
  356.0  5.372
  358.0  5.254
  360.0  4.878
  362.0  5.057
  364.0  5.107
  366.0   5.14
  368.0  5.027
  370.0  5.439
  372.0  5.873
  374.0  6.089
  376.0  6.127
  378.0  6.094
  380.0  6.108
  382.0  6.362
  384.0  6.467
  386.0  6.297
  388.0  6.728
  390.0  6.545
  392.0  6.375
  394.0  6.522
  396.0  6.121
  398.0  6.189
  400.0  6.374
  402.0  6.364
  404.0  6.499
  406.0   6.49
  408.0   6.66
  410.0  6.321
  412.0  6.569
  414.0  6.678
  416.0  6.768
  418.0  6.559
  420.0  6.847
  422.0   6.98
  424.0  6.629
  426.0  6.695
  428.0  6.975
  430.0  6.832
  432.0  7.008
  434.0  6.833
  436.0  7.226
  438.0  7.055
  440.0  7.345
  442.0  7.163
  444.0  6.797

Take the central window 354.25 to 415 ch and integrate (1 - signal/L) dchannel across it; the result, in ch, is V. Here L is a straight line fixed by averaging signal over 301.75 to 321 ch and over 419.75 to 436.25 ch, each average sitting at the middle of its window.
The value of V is 7.0 ch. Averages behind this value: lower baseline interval 6.73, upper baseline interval 6.88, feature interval 6.04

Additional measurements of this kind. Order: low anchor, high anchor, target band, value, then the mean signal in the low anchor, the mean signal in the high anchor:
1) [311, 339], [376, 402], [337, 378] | 5.3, 6.52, 6.34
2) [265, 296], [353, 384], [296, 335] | -3.1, 6.08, 5.62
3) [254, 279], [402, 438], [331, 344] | 1.3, 6.83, 6.74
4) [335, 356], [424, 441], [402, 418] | 0.3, 5.83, 6.97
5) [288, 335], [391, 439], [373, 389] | 0.4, 6.07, 6.65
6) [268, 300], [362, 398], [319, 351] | -1.9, 5.74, 6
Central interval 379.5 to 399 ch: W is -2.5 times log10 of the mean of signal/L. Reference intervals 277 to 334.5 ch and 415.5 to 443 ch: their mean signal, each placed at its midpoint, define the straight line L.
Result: 0.049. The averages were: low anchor 6.15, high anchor 6.93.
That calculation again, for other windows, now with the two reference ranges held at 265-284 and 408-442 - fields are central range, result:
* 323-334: 0.024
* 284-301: 0.279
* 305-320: -0.020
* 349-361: 0.215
